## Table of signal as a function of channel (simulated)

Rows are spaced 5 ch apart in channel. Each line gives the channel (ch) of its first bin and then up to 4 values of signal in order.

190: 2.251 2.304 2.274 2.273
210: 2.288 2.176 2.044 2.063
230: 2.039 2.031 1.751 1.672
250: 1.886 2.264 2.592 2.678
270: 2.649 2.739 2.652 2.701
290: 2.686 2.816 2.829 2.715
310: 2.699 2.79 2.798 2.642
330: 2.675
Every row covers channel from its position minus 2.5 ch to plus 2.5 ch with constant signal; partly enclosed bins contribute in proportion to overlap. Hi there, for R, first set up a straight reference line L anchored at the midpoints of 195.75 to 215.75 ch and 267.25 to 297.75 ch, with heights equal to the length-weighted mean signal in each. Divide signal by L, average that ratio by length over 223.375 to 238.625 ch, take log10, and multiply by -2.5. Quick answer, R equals 0.19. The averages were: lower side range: 2.26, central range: 2.02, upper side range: 2.71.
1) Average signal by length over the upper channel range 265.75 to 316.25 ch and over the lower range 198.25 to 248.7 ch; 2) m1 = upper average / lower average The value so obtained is 1.33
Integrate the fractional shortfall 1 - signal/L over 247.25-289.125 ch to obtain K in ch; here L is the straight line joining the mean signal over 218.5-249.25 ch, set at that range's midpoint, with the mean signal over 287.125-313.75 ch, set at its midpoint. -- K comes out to -2.9 ch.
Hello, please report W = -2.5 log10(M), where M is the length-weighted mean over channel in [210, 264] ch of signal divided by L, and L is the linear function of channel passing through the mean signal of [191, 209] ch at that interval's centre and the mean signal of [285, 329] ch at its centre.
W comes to 0.173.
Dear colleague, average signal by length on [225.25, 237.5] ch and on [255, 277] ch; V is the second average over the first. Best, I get 1.28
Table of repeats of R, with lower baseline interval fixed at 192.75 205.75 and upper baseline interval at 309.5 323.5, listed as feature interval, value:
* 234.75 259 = 0.26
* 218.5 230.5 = 0.17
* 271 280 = -0.04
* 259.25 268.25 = -0.04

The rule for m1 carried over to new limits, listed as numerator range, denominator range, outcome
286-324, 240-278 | 1.19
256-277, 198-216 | 1.17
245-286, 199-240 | 1.16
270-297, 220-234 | 1.32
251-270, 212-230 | 1.19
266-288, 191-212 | 1.18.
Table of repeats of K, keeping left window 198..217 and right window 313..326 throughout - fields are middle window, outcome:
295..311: -0.5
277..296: -0.7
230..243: 2.6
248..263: 1.2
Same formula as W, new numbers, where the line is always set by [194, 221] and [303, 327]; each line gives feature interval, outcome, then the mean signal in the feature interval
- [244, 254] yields 0.284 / 1.87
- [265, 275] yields -0.065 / 2.68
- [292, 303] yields -0.064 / 2.81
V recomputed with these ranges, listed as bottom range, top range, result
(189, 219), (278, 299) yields 1.21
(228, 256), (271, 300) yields 1.42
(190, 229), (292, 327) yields 1.25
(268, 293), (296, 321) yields 1.03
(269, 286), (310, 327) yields 1.02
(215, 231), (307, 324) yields 1.33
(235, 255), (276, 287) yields 1.44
